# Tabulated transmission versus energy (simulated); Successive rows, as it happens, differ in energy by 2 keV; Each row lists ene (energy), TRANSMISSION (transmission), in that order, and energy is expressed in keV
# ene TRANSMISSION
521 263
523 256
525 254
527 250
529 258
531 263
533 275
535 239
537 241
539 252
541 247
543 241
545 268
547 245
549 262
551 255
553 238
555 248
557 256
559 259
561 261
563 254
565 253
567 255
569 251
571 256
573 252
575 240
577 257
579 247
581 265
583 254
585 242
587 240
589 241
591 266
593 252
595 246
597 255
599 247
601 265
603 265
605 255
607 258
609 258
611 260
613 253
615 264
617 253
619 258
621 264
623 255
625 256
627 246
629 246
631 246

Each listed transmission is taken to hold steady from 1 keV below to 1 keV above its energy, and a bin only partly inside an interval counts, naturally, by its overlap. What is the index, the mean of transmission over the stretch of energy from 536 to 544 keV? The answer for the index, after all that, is 245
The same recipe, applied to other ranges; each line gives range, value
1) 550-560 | 251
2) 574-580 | 248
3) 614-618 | 258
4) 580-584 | 260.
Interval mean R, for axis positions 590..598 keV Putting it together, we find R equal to 255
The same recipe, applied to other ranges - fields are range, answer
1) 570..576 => 249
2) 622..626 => 256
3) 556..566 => 257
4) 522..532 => 256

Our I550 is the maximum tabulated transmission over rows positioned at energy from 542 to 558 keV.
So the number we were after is 268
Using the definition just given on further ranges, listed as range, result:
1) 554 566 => 261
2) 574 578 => 257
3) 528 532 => 263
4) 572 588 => 265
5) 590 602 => 266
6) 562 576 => 256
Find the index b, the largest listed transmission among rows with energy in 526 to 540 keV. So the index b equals 275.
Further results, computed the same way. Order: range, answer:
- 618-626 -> 264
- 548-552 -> 262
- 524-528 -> 254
